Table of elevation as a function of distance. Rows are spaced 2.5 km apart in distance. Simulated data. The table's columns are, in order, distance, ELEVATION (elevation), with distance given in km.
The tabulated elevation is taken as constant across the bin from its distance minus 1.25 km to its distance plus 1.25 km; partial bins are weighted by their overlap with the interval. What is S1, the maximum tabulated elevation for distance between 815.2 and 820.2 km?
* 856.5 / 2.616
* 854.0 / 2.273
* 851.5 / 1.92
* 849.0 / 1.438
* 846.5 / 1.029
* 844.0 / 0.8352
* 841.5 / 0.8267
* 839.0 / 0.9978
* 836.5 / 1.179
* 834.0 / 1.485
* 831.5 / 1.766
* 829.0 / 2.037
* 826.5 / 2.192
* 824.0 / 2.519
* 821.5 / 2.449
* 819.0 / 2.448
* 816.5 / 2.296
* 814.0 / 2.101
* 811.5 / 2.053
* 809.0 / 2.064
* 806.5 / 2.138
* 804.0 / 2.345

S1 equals 2.448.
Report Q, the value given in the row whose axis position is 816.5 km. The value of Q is 2.296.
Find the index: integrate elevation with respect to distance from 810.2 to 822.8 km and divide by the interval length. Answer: 2.27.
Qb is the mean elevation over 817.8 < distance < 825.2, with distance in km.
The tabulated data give 2.47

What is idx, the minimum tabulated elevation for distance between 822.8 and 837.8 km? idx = 1.179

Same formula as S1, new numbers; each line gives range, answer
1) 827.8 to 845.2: 2.037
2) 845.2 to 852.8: 1.92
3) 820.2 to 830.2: 2.519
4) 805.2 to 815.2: 2.138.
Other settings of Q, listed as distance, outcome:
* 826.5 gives 2.192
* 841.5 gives 0.8267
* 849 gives 1.438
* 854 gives 2.273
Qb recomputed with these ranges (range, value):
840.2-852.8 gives 1.21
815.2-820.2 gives 2.37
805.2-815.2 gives 2.09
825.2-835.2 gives 1.88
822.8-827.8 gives 2.35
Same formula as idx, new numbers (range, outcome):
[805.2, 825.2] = 2.053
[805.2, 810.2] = 2.064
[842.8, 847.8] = 0.8352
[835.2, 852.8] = 0.8267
